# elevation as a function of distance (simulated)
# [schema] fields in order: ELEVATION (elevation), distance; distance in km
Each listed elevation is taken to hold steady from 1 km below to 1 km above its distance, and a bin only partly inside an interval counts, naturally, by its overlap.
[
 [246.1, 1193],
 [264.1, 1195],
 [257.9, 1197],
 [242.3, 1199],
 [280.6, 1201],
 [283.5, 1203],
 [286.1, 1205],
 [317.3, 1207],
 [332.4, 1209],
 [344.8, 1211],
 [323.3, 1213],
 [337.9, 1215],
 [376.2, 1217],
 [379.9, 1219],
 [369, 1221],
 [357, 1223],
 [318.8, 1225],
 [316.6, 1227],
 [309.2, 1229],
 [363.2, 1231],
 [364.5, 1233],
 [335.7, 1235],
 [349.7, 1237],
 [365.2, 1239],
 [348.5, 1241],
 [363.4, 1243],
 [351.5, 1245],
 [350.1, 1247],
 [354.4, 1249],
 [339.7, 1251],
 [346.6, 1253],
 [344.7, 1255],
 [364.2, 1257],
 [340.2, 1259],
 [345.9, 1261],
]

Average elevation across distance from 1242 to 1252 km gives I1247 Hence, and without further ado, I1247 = 352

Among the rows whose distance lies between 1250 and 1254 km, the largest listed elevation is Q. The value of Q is 346.6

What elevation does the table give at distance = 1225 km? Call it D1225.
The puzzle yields 318.8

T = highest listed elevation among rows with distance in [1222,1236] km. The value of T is 364.5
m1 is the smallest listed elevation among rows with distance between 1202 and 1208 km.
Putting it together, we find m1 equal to 283.5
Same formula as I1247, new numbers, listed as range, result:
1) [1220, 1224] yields 363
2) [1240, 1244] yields 356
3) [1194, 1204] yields 266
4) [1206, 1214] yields 329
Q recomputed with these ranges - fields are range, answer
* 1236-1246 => 365.2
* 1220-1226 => 369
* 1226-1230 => 316.6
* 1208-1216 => 344.8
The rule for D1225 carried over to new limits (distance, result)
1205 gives 286.1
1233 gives 364.5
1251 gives 339.7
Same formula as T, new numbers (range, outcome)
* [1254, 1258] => 364.2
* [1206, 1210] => 332.4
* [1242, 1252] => 363.4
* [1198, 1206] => 286.1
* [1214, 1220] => 379.9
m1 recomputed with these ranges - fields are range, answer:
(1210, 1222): 323.3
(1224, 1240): 309.2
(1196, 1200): 242.3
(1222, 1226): 318.8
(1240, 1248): 348.5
